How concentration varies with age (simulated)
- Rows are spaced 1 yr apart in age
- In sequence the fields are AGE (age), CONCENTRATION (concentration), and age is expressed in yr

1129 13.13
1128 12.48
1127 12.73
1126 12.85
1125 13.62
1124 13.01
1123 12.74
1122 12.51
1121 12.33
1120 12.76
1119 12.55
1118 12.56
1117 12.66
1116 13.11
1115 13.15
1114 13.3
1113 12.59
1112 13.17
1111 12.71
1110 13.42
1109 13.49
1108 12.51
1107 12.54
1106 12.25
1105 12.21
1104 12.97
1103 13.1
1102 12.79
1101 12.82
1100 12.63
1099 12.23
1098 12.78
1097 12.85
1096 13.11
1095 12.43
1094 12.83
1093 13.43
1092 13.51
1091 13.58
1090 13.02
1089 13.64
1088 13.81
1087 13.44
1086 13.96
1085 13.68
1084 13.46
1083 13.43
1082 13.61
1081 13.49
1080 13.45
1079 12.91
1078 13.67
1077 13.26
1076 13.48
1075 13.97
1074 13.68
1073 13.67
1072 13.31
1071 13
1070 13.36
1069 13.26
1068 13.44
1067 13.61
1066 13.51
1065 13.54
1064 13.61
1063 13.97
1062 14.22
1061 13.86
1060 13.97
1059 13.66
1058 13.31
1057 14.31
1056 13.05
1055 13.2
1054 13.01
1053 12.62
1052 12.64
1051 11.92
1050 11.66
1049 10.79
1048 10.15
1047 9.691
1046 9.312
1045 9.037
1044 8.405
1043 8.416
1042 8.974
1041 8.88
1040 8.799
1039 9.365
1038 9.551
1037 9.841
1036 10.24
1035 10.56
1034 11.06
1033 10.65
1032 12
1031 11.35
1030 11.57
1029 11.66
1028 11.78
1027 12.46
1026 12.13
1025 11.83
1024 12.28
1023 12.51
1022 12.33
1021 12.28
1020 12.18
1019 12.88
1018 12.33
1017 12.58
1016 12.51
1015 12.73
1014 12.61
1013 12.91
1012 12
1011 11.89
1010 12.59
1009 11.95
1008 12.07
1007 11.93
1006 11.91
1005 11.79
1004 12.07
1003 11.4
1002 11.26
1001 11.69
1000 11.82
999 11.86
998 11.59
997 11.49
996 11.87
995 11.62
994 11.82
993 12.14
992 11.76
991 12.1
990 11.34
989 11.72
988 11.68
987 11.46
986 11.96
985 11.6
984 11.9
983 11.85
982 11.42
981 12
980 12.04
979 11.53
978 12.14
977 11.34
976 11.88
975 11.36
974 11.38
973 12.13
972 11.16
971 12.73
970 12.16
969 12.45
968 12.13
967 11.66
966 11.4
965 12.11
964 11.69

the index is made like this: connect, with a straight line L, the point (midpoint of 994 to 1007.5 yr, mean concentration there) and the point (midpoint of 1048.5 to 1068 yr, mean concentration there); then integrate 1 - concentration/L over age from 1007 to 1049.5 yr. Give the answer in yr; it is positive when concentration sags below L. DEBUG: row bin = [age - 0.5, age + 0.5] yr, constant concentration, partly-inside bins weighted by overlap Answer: 4.13 yr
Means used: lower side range 11.7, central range 11.2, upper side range 13.2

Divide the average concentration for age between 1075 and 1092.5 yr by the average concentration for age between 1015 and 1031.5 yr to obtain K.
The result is 1.11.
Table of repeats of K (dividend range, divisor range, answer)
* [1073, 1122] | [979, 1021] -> 1.09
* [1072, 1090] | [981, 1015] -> 1.14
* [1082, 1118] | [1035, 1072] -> 1.11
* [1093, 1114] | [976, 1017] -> 1.08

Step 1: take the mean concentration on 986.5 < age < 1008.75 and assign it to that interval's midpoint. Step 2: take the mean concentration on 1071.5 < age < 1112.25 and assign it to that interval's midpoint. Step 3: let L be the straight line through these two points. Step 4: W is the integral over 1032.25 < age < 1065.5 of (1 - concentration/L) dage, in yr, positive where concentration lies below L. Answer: 3.0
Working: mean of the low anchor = 11.7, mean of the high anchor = 13.2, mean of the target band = 11.4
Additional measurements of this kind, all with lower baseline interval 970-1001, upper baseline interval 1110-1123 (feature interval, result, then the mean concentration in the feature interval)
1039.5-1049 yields 2.4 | 9.16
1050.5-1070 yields -1.7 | 13.4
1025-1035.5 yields 0.5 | 11.5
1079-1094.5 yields -1.1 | 13.5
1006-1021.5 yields -0.5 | 12.3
